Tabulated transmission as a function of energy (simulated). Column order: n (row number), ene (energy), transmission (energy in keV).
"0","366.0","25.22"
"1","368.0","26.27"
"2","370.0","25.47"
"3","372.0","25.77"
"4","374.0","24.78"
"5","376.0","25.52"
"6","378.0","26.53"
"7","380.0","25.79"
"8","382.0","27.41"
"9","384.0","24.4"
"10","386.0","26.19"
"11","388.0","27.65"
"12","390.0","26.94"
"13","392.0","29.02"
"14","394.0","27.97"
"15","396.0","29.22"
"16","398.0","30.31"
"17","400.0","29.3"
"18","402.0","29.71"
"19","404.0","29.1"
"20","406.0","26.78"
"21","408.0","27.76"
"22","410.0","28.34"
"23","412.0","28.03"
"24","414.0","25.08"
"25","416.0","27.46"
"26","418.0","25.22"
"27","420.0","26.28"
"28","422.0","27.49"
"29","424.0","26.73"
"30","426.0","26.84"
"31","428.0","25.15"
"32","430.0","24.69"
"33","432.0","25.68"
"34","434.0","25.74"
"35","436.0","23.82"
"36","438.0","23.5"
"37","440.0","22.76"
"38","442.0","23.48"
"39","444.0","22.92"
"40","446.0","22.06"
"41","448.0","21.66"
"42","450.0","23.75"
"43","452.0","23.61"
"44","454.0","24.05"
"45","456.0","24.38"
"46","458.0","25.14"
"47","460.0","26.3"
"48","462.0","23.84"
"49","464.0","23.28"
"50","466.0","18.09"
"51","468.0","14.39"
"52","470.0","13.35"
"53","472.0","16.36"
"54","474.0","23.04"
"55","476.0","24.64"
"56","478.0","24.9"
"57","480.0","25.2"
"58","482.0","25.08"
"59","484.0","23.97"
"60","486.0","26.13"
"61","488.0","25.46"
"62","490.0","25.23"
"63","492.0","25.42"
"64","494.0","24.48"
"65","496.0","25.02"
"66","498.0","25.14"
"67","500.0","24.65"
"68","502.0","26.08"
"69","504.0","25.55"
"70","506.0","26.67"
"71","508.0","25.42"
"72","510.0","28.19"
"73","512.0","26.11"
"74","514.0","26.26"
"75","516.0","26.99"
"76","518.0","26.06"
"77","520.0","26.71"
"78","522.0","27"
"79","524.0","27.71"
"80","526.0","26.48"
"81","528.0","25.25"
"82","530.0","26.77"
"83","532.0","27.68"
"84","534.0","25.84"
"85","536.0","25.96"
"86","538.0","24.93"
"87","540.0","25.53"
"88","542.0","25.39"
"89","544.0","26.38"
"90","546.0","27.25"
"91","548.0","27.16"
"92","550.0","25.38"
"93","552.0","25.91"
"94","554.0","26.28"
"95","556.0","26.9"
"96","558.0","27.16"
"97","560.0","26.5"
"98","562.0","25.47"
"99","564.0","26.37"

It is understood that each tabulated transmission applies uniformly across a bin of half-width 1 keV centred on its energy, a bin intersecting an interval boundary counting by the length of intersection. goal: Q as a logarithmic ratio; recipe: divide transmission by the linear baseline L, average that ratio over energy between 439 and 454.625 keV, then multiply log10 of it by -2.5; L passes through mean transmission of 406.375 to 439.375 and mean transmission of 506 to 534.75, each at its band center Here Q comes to 0.14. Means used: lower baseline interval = 26.1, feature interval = 23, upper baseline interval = 26.6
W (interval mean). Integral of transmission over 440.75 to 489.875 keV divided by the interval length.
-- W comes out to 22.8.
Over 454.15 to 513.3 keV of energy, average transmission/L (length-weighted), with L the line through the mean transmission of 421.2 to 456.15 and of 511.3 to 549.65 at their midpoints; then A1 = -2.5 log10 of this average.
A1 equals 0.066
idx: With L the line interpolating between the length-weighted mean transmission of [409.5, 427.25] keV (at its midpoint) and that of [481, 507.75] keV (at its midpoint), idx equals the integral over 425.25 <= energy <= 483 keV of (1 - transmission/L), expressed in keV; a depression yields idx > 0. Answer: 6.8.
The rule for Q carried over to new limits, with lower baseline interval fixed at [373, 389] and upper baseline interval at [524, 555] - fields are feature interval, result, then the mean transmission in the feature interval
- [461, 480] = 0.265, 20.5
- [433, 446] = 0.110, 23.6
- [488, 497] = 0.045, 25.1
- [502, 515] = -0.007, 26.3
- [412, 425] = -0.018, 26.5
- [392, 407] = -0.113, 28.9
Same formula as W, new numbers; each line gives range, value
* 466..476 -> 17.7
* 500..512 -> 26.2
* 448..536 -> 24.5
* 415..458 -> 24.6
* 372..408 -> 27.4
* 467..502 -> 23.2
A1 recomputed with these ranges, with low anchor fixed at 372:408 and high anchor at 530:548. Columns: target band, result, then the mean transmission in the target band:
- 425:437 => 0.07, 25.3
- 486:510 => 0.04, 25.5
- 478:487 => 0.07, 25.1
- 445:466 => 0.14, 23.5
